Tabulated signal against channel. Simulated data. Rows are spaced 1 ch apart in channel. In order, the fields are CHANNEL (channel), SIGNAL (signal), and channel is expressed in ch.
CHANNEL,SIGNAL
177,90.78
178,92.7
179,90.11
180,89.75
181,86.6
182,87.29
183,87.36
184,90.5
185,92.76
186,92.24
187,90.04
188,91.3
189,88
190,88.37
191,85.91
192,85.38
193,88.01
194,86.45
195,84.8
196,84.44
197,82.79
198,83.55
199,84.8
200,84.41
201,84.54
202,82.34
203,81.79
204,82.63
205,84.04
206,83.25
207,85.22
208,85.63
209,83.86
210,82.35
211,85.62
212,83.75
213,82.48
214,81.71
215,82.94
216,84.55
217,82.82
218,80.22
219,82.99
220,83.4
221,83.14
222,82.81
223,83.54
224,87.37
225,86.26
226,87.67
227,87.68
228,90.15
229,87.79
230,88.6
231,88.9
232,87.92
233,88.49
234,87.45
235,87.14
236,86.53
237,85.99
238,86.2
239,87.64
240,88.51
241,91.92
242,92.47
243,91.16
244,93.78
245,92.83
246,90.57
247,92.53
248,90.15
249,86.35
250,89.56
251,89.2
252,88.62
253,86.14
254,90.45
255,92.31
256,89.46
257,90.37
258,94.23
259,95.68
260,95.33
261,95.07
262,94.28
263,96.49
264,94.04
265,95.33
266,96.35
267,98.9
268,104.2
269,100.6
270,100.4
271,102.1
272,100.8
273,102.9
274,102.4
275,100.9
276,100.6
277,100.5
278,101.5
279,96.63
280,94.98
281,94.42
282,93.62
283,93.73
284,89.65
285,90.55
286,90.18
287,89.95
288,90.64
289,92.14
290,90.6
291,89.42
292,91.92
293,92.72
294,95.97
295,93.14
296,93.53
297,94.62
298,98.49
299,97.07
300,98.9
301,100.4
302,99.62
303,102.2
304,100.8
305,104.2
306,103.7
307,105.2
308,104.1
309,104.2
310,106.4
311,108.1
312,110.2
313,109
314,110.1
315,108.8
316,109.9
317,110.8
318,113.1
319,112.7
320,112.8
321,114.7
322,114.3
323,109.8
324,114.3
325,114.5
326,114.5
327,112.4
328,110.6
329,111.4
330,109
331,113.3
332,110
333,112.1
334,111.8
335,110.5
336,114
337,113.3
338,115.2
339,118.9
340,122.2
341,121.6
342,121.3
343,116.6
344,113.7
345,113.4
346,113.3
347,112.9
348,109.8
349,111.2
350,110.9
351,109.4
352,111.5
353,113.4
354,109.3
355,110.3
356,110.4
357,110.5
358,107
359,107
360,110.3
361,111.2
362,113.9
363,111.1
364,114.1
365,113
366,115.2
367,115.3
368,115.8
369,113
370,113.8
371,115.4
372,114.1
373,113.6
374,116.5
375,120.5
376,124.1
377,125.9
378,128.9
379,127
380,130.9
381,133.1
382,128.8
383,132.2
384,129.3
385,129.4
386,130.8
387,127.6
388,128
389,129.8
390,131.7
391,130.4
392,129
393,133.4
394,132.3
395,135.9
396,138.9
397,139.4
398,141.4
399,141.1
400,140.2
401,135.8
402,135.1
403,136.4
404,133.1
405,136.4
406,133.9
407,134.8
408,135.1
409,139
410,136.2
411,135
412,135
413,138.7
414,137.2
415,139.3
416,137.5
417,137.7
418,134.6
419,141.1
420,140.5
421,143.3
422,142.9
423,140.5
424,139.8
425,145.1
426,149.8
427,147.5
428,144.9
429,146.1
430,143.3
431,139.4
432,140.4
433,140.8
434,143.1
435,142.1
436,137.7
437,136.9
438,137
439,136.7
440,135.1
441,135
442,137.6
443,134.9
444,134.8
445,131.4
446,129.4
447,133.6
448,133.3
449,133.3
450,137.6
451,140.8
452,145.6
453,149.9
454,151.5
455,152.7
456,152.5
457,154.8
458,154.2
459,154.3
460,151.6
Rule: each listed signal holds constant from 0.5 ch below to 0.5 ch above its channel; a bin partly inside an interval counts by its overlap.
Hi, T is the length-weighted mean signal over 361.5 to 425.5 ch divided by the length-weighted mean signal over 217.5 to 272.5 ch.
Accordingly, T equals 1.44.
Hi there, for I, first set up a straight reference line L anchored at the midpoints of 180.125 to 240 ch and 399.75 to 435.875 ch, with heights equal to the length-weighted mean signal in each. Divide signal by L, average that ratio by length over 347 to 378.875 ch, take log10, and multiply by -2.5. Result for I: 0.10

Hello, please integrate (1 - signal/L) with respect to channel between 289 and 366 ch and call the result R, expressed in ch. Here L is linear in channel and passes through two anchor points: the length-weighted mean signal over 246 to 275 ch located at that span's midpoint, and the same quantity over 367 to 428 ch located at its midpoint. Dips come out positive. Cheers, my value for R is 3.3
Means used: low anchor 94.8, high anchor 133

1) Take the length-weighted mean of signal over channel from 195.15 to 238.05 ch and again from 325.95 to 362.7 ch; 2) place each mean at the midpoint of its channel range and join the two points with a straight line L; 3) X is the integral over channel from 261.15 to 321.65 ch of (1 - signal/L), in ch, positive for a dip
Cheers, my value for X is 0.7 ch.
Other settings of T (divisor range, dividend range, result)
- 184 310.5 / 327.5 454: 1.40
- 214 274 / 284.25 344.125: 1.17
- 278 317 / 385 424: 1.38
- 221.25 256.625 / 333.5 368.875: 1.28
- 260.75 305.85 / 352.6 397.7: 1.26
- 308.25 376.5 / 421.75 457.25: 1.25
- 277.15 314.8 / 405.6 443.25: 1.42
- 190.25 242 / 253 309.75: 1.13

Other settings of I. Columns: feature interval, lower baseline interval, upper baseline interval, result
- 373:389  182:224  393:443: 0.02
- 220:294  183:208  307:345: 0.07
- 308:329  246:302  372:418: -0.02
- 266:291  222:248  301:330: 0.03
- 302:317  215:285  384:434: 0.03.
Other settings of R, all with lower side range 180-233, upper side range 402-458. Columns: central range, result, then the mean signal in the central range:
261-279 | 0.31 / 99.3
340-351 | 0.43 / 115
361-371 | 0.84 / 114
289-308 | 1.87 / 97.4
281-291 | 1.30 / 91.3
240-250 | 0.41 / 91.1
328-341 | 0.34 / 114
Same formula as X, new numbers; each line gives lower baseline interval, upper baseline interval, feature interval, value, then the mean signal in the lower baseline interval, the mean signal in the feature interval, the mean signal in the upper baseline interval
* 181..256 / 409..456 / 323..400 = 2.0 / 86.8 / 119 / 140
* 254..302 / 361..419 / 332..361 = 0.8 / 95.7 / 113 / 129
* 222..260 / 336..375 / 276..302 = 1.3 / 89.2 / 94.4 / 114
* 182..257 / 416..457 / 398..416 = -0.5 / 86.8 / 137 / 141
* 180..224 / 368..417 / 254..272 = 0.7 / 85.2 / 96.2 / 131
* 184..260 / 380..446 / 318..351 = 0.8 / 87.1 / 114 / 137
